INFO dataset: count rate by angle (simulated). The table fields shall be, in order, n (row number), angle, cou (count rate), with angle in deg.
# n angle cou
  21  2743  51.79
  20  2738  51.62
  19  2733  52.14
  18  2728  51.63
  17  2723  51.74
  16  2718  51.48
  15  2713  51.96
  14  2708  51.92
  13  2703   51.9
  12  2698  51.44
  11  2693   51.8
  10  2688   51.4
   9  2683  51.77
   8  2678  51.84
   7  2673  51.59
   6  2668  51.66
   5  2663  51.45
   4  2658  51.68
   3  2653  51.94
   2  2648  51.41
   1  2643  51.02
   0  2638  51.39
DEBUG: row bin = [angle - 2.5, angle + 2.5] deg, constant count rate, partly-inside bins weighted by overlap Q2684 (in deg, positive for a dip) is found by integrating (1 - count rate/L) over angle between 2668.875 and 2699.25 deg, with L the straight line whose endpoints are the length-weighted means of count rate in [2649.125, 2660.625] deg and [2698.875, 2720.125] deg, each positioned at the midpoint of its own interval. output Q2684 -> 0.1 deg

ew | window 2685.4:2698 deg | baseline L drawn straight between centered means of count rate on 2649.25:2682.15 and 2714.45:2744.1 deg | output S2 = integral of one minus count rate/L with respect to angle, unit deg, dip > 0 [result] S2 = 0.0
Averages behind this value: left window 51.7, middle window 51.6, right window 51.7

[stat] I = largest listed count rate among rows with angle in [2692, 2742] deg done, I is 52.14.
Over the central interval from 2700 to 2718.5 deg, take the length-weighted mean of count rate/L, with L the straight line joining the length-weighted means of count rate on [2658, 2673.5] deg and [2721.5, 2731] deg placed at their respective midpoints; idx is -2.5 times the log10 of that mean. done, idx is 0.00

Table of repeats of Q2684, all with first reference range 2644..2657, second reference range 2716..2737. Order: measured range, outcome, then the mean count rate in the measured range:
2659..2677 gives 0.0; 51.6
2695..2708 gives 0.0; 51.7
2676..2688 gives 0.0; 51.7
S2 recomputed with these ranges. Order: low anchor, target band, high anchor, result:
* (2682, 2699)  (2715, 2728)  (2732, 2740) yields 0.04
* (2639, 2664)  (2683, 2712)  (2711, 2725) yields -0.04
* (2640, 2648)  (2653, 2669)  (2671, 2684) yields -0.06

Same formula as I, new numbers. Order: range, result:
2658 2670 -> 51.68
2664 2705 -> 51.9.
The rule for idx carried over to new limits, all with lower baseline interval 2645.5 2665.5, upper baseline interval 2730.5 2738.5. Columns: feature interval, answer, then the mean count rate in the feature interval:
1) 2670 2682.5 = 0.000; 51.7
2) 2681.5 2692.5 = 0.003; 51.6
